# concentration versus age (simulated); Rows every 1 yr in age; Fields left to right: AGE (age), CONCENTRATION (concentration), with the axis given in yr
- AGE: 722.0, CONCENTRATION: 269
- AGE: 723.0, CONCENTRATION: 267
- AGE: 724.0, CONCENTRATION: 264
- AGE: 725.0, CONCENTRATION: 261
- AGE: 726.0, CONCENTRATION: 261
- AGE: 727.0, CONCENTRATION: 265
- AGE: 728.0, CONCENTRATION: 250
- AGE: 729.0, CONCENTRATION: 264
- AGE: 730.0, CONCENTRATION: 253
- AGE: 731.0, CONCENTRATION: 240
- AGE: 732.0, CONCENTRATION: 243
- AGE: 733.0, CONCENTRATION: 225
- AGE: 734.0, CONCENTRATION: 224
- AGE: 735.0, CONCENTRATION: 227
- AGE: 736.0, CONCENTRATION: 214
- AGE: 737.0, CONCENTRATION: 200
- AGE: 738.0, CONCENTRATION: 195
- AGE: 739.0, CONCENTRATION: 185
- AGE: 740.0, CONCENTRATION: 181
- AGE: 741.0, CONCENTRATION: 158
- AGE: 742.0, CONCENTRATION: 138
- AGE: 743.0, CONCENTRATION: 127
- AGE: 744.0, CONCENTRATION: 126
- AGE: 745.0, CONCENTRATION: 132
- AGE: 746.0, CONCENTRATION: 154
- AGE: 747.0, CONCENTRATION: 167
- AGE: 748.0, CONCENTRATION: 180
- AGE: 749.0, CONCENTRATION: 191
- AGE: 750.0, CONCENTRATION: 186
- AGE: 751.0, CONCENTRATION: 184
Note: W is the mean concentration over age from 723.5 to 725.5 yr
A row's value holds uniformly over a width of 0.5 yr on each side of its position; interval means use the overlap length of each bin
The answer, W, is 262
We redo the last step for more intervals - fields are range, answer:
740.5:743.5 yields 141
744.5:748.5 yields 158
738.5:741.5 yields 175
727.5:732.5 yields 250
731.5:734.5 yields 231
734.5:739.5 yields 204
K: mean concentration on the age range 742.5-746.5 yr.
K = 135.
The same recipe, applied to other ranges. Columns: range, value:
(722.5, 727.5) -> 264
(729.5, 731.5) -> 246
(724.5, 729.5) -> 260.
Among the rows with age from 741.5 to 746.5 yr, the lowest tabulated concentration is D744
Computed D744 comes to 126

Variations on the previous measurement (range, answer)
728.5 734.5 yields 224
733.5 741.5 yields 158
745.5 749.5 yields 154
